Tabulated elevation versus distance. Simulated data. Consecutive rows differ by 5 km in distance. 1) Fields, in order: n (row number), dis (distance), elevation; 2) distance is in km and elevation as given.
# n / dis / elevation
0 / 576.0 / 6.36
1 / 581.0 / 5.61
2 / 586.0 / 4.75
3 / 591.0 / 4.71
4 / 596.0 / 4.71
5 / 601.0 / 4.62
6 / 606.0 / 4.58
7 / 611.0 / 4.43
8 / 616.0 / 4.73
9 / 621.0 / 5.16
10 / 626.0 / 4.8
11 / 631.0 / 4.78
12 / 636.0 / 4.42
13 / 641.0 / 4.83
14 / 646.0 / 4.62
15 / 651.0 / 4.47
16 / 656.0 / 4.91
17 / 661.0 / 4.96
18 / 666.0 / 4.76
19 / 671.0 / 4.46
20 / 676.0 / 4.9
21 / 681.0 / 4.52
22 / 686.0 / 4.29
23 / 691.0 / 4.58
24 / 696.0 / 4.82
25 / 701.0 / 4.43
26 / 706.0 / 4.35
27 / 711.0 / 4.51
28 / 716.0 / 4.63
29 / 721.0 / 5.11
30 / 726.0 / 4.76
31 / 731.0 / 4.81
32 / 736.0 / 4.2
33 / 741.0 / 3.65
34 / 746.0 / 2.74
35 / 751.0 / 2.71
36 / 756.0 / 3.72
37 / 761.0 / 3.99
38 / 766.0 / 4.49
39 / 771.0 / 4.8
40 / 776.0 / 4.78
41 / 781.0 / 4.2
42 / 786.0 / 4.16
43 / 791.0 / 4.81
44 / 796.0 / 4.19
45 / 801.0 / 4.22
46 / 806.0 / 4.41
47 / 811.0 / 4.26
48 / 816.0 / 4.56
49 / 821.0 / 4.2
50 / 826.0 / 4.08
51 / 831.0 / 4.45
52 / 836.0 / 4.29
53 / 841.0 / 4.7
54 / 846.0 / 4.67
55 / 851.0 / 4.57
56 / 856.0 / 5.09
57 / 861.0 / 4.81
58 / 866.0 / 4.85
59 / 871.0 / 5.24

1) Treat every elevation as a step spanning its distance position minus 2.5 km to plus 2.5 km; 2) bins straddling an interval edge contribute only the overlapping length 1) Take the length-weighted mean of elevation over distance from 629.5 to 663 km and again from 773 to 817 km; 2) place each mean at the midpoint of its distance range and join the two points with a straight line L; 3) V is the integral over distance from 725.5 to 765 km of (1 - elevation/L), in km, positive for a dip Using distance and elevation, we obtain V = 6.17 km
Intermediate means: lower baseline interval 4.71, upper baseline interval 4.4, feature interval 3.8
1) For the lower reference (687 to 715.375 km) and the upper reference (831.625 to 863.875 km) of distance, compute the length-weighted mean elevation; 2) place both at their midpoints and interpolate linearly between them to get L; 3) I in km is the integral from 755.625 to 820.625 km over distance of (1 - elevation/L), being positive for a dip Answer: 3.50 km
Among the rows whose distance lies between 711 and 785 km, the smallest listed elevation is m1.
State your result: 2.71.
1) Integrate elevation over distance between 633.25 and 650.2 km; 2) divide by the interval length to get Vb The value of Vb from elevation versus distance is 4.61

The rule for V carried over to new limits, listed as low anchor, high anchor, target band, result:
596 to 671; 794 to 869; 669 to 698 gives 0.4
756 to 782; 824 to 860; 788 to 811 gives 0.4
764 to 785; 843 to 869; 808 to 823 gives 1.0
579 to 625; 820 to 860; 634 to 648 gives 0.4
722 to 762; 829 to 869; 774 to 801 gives -1.2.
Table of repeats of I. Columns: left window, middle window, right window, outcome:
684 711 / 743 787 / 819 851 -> 5.1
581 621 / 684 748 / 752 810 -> 1.0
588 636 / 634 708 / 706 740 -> 0.4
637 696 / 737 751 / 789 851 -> 4.1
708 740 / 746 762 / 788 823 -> 4.3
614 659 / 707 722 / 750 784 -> -0.9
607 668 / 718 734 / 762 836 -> -1.1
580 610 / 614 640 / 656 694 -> -0.3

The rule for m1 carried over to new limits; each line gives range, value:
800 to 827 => 4.08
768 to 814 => 4.16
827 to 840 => 4.29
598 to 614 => 4.43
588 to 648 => 4.42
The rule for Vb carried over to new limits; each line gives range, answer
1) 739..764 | 3.38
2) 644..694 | 4.65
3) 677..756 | 4.27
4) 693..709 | 4.53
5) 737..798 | 4.02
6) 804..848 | 4.4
